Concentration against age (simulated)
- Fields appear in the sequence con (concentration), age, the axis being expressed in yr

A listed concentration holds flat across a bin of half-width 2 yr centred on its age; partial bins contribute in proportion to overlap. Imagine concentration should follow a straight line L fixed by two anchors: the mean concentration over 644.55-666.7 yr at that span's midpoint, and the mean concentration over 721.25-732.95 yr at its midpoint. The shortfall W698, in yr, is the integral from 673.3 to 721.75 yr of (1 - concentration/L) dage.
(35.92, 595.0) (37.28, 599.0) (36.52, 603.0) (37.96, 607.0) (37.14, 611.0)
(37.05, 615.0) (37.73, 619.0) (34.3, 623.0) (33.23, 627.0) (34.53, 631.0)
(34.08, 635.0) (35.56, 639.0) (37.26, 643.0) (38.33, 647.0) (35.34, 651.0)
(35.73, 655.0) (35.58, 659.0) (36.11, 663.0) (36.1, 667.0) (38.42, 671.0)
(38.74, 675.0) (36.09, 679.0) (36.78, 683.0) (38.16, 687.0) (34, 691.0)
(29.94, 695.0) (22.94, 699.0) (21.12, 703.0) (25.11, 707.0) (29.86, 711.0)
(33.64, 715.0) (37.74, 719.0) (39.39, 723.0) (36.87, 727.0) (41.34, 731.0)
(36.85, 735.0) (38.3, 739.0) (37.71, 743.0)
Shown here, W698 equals 7.5 yr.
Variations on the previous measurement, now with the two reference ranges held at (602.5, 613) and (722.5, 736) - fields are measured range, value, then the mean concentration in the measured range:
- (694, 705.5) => 4.23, 24.2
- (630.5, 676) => 1.80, 36.3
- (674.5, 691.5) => 0.59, 36.8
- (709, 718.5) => 1.43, 32.7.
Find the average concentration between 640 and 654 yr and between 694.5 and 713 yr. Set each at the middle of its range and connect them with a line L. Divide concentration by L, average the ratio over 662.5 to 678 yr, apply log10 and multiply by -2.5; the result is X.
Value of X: -0.17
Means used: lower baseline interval 36.8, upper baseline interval 25.5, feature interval 37.4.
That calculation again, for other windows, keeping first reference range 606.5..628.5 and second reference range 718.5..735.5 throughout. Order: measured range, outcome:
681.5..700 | 0.16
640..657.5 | 0.01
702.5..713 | 0.42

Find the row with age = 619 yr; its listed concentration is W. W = 37.73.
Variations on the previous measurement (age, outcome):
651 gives 35.34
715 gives 33.64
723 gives 39.39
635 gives 34.08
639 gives 35.56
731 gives 41.34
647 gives 38.33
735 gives 36.85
